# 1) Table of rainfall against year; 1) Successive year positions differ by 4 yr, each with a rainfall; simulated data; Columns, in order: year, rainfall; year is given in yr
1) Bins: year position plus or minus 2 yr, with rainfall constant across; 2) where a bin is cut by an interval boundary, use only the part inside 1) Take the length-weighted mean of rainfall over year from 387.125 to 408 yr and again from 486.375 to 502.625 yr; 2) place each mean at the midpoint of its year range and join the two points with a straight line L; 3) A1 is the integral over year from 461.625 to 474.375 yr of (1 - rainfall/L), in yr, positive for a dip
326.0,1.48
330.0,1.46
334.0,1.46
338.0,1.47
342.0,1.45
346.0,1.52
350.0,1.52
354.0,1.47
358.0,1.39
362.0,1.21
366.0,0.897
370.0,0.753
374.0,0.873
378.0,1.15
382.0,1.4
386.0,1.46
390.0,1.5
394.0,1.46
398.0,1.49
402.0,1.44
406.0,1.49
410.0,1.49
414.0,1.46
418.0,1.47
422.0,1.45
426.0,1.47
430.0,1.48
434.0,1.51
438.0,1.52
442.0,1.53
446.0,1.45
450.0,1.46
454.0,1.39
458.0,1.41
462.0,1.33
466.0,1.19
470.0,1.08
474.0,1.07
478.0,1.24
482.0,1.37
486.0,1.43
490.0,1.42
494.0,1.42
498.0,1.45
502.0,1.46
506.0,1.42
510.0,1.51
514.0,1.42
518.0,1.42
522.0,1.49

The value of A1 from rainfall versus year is 2.5 yr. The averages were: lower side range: 1.48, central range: 1.16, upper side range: 1.43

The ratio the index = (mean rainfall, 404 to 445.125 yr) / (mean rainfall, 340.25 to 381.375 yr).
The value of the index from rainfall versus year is 1.21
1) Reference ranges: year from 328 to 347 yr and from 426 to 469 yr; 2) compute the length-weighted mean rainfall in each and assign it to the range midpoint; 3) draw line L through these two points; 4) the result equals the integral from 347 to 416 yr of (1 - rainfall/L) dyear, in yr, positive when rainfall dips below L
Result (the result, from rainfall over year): 5.99 yr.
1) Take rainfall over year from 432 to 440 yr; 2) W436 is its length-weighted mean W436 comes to 1.52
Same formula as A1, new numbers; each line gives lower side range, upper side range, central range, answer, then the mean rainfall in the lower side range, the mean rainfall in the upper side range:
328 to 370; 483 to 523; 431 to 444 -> -1.0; 1.35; 1.44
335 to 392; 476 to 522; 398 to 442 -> -4.4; 1.29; 1.42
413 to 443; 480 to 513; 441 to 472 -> 2.4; 1.49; 1.43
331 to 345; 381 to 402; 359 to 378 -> 6.3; 1.46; 1.46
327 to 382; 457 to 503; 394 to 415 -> -2.8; 1.29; 1.32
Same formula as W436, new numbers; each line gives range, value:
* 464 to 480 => 1.15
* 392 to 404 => 1.46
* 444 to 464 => 1.41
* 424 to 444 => 1.5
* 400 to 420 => 1.47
